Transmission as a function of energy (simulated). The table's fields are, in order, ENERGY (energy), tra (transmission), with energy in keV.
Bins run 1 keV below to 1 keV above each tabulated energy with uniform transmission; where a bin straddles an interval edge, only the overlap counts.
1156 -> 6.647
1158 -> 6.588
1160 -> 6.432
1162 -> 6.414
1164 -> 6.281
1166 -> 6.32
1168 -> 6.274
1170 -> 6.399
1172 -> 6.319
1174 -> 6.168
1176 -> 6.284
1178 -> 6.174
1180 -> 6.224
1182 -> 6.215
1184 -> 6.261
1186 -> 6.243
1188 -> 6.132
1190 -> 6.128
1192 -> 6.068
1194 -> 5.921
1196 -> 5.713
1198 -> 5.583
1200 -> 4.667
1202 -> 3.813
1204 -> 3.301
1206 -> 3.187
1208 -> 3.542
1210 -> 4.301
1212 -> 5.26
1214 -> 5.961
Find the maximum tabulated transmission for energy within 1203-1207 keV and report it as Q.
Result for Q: 3.301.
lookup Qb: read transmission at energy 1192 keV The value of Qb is 6.068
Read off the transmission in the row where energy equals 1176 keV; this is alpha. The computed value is 6.284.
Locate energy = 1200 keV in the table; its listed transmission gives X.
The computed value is 4.667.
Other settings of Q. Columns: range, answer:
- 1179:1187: 6.261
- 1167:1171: 6.399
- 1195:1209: 5.713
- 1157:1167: 6.588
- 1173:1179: 6.284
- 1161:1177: 6.414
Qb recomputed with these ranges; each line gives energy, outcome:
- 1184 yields 6.261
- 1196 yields 5.713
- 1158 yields 6.588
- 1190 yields 6.128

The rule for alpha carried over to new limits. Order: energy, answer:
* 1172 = 6.319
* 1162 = 6.414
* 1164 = 6.281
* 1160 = 6.432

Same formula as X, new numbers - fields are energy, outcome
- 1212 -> 5.26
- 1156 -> 6.647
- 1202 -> 3.813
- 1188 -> 6.132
